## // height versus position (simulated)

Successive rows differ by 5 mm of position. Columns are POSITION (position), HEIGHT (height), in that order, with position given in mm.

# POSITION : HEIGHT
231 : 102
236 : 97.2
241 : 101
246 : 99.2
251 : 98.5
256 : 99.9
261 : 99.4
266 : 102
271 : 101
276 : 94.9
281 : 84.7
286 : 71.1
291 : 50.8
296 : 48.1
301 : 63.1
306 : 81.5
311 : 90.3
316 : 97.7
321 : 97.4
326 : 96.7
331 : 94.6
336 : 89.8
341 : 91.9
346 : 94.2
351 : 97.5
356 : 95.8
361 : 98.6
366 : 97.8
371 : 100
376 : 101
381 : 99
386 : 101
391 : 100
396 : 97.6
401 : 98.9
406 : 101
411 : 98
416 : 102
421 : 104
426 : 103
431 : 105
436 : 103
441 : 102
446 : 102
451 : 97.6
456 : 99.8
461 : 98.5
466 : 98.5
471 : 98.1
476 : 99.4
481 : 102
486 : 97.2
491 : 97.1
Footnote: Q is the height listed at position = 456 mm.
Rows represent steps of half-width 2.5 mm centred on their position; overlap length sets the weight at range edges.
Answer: 99.8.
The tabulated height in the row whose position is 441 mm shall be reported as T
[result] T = 102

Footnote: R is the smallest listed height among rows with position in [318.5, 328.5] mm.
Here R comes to 96.7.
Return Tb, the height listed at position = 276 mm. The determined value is 94.9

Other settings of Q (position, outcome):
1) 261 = 99.4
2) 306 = 81.5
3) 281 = 84.7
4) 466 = 98.5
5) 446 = 102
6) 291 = 50.8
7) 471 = 98.1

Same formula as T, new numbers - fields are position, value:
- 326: 96.7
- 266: 102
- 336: 89.8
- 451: 97.6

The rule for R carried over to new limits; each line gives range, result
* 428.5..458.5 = 97.6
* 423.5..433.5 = 103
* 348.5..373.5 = 95.8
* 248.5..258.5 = 98.5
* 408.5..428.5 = 98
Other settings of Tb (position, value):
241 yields 101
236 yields 97.2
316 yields 97.7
